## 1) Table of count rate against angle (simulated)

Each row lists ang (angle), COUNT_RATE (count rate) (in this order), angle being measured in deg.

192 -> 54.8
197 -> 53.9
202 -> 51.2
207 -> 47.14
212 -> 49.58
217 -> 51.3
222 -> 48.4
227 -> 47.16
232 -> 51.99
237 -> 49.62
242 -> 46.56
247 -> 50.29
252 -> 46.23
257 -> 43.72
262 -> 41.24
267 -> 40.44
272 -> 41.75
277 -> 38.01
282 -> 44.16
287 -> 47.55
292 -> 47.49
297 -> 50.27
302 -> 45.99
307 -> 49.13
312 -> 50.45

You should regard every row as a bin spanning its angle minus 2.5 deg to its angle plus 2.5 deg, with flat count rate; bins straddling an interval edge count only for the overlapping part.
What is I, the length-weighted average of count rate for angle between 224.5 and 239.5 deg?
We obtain 49.6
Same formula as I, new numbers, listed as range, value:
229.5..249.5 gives 49.6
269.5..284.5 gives 41.3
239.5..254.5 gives 47.7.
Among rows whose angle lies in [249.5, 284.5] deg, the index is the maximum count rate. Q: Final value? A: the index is 46.23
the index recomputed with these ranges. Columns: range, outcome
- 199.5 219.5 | 51.3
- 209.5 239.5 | 51.99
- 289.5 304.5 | 50.27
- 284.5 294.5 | 47.55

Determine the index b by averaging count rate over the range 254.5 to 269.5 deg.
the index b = 41.8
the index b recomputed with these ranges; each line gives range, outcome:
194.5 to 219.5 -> 50.6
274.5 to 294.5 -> 44.3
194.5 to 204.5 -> 52.5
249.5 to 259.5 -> 45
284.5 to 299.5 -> 48.4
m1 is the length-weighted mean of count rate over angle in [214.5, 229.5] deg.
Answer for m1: 49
